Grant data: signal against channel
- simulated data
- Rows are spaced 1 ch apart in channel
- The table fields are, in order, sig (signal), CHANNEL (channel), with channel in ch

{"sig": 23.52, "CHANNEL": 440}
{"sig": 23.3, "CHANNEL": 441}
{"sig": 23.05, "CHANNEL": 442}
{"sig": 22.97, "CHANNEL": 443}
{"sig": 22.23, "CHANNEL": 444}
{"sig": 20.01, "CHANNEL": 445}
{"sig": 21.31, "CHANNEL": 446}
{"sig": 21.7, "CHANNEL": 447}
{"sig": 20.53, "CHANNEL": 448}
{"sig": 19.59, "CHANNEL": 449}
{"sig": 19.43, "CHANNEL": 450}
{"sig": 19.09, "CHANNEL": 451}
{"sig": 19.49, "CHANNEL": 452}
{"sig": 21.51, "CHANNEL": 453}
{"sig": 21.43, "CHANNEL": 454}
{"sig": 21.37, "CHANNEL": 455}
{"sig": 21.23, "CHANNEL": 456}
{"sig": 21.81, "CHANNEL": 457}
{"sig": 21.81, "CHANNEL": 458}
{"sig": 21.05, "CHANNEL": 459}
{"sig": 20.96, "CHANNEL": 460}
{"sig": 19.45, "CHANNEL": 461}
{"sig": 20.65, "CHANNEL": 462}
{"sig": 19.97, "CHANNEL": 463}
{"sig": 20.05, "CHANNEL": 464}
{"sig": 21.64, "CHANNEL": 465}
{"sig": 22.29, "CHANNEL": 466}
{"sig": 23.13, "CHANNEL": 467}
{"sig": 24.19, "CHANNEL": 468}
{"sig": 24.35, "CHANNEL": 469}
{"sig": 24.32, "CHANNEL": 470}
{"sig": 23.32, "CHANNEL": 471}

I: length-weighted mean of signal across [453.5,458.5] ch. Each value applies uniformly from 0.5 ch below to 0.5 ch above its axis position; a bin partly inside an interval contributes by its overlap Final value 21.5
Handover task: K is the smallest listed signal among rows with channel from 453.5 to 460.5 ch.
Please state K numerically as 20.96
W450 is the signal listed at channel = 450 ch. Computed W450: 19.43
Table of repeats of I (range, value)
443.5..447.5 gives 21.3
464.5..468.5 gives 22.8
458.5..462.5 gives 20.5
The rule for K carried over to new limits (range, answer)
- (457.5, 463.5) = 19.45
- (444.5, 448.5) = 20.01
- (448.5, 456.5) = 19.09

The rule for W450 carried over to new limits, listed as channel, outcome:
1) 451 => 19.09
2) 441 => 23.3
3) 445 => 20.01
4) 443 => 22.97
